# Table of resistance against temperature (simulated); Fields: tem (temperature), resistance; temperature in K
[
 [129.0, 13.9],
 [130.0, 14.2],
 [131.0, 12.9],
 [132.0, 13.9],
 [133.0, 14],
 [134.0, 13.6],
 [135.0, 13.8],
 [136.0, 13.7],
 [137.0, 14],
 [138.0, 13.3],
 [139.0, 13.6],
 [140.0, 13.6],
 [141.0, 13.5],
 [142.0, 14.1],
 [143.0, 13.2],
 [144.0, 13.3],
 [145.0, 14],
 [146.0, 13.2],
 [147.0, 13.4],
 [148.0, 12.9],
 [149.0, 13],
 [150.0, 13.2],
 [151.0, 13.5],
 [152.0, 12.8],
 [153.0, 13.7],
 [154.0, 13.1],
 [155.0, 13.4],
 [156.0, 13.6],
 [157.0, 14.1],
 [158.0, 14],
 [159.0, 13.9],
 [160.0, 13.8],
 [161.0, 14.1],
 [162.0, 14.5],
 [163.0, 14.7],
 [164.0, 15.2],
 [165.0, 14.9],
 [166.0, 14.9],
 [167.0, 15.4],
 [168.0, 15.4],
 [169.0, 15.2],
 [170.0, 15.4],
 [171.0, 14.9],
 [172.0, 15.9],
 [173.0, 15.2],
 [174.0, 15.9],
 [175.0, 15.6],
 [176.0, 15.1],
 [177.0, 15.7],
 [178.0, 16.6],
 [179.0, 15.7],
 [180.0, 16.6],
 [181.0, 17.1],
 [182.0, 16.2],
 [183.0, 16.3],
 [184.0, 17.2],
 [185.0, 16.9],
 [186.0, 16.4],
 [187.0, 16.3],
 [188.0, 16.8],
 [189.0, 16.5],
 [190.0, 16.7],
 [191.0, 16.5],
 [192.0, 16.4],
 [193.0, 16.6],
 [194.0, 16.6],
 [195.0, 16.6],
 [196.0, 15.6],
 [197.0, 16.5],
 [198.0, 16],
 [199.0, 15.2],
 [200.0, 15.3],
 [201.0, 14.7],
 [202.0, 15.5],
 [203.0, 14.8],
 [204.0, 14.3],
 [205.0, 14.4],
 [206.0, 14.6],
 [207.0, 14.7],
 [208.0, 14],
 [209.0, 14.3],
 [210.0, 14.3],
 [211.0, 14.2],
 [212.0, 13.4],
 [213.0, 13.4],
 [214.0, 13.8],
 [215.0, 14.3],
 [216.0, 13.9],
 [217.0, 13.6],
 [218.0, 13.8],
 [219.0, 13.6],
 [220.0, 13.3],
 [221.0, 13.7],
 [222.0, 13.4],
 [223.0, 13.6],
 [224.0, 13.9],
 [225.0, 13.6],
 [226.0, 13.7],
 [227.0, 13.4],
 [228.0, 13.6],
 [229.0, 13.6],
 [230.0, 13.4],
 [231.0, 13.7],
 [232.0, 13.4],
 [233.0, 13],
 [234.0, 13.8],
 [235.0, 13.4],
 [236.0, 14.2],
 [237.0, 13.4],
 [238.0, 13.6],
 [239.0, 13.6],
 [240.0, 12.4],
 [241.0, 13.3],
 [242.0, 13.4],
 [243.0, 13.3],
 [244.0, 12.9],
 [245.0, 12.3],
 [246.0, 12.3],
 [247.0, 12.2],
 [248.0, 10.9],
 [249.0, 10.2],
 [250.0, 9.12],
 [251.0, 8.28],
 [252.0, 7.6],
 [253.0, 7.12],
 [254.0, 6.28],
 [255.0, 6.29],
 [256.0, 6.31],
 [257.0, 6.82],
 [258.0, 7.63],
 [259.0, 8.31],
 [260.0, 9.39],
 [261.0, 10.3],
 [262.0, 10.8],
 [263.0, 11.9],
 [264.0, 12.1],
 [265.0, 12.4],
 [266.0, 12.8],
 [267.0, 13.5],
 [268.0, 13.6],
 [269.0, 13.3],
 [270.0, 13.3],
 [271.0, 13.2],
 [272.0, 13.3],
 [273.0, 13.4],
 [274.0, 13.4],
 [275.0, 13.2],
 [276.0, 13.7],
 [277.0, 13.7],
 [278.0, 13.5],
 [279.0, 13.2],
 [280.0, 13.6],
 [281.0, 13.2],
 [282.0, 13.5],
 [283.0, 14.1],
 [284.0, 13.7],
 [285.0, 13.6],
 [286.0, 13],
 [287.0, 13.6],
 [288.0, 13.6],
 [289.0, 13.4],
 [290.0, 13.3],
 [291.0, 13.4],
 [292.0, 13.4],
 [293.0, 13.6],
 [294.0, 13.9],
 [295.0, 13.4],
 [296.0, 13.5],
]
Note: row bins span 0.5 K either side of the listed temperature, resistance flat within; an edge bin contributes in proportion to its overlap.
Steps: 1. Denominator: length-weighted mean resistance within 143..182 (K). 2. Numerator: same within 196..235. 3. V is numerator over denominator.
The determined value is 0.97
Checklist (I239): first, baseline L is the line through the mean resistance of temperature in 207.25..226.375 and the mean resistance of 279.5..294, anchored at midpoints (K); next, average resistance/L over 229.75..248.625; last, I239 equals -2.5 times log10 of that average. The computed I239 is 0.05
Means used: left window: 13.8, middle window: 13.1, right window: 13.5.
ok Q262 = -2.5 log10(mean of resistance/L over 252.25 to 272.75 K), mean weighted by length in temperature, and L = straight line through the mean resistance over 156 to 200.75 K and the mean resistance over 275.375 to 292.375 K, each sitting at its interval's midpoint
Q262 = 0.31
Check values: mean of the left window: 15.7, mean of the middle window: 10.4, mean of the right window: 13.5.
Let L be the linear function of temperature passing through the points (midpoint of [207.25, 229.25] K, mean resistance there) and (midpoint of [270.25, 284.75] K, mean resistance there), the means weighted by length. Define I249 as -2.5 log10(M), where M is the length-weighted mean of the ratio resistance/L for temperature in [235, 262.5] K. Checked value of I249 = 0.28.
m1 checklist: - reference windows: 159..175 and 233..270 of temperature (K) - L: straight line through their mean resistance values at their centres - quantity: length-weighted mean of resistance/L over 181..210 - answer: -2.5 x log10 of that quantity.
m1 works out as -0.15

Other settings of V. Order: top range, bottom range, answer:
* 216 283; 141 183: 0.84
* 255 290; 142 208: 0.81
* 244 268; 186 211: 0.64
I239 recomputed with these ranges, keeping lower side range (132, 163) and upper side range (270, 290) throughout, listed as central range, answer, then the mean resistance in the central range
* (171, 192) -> -0.19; 16.2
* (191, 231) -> -0.07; 14.5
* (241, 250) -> 0.12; 12.1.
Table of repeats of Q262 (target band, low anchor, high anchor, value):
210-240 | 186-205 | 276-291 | 0.11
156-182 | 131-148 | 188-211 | -0.05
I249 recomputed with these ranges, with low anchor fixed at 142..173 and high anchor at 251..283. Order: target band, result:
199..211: -0.14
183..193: -0.24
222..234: -0.10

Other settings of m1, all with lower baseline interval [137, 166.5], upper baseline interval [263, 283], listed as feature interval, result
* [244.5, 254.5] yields 0.354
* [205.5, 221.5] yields -0.035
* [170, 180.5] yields -0.152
